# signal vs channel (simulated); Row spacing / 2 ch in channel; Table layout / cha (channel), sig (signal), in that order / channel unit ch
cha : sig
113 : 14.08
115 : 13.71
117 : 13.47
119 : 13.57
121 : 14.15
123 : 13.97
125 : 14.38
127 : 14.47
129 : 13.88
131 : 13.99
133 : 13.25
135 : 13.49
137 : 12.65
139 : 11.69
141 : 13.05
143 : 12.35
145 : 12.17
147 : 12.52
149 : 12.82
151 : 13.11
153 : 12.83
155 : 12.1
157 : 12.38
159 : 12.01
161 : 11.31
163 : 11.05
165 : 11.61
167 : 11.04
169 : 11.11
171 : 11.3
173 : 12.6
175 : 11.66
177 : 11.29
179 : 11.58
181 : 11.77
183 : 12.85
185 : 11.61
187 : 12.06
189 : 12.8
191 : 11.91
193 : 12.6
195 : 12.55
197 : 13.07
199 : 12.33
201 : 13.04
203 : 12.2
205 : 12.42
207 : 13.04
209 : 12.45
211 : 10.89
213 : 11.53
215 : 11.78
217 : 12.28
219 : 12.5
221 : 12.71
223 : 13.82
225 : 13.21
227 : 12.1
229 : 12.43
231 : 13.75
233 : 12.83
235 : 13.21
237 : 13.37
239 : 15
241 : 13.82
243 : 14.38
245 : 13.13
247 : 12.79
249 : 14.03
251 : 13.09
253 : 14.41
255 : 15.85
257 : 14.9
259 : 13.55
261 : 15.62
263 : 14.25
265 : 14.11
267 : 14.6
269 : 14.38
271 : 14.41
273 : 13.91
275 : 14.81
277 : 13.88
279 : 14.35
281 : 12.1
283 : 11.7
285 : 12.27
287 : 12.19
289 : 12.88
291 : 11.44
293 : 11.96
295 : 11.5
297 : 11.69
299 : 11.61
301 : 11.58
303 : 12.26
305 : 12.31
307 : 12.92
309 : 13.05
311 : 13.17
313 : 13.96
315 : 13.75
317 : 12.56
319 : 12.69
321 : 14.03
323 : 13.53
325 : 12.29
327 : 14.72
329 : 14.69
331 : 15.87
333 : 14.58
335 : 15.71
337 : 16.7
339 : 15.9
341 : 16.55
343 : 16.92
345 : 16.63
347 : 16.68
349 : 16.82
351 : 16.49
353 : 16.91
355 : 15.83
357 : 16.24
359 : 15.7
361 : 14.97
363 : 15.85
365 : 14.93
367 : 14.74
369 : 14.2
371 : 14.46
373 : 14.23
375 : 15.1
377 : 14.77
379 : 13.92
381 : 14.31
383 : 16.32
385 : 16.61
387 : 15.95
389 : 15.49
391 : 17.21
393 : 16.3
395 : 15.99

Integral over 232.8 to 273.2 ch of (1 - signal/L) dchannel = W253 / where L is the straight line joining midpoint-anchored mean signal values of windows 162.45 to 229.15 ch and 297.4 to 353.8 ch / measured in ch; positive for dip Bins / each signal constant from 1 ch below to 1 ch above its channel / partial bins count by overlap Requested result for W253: -2.92 ch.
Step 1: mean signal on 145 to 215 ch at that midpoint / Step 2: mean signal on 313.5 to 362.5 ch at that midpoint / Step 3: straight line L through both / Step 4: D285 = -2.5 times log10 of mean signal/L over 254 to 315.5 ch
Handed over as 0.07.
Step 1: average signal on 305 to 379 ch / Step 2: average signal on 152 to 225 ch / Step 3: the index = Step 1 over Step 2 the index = 1.2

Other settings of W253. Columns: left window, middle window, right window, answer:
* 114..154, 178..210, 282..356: 2.62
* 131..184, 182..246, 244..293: 0.96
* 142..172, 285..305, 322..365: 3.77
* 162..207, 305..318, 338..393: 1.29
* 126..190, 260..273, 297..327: -1.85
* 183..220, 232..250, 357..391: -0.91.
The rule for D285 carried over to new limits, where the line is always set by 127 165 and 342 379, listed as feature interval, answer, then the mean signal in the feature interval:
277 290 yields 0.15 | 12.7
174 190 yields 0.10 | 12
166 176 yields 0.13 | 11.5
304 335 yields 0.10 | 13.7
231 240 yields 0.02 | 13.6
